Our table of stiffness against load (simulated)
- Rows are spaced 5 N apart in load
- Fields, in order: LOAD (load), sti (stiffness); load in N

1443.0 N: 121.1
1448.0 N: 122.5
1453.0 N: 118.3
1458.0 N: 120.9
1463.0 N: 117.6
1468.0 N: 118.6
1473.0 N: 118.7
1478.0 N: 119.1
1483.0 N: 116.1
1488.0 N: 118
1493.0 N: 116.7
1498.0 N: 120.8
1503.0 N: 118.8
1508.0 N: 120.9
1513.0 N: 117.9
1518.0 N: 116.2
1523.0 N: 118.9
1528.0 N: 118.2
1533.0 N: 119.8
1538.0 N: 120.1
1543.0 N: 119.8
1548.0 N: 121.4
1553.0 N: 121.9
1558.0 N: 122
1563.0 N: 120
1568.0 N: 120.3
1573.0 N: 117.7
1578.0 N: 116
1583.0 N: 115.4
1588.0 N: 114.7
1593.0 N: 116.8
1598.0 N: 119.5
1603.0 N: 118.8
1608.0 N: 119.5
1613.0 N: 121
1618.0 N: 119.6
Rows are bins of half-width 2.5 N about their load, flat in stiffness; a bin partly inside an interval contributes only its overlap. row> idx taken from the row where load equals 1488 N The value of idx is 118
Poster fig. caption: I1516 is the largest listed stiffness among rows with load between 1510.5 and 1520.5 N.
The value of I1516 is 117.9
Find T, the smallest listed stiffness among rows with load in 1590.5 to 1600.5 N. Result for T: 116.8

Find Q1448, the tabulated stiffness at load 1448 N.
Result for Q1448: 122.5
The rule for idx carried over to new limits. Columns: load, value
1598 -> 119.5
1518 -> 116.2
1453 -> 118.3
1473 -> 118.7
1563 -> 120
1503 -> 118.8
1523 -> 118.9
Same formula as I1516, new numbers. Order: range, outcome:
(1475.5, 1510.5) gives 120.9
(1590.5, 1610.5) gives 119.5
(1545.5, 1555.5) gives 121.9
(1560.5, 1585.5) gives 120.3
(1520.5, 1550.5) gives 121.4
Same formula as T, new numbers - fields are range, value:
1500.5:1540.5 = 116.2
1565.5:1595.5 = 114.7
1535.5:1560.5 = 119.8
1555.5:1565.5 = 120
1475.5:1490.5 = 116.1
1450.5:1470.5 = 117.6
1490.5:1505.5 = 116.7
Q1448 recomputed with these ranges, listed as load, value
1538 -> 120.1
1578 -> 116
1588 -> 114.7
